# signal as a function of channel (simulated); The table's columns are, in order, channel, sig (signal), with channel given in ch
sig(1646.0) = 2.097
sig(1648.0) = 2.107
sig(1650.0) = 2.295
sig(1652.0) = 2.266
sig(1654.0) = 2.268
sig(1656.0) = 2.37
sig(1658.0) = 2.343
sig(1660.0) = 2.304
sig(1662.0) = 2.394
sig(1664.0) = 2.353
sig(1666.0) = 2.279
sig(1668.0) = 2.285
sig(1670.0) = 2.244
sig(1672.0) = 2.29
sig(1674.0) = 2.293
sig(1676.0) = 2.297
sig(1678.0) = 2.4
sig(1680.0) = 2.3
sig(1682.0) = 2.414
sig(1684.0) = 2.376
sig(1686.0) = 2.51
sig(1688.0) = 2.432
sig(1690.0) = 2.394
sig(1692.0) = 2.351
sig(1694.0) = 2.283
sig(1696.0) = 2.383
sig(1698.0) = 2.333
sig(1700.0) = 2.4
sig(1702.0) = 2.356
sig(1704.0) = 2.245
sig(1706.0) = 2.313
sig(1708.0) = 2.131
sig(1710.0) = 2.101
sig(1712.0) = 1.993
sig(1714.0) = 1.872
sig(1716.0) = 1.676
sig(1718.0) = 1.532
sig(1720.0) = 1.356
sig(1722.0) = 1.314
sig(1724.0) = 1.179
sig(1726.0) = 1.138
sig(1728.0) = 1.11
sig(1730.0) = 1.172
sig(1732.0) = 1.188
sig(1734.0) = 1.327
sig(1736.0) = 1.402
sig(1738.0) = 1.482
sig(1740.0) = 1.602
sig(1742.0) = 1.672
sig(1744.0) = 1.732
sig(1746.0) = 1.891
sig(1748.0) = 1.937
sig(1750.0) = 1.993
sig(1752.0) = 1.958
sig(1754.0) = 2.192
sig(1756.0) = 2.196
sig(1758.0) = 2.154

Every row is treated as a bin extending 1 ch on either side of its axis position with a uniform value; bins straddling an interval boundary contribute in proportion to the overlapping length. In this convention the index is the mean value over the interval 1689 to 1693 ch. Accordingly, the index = 2.37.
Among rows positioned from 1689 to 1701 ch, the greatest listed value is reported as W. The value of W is 2.4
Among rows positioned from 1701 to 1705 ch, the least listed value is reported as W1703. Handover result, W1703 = 2.245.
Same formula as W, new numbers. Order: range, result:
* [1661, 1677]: 2.394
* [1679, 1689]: 2.51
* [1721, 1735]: 1.327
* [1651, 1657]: 2.37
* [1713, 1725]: 1.872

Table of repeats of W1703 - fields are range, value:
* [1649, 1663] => 2.266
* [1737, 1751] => 1.482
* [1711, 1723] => 1.314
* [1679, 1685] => 2.3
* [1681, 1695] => 2.283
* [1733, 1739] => 1.327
